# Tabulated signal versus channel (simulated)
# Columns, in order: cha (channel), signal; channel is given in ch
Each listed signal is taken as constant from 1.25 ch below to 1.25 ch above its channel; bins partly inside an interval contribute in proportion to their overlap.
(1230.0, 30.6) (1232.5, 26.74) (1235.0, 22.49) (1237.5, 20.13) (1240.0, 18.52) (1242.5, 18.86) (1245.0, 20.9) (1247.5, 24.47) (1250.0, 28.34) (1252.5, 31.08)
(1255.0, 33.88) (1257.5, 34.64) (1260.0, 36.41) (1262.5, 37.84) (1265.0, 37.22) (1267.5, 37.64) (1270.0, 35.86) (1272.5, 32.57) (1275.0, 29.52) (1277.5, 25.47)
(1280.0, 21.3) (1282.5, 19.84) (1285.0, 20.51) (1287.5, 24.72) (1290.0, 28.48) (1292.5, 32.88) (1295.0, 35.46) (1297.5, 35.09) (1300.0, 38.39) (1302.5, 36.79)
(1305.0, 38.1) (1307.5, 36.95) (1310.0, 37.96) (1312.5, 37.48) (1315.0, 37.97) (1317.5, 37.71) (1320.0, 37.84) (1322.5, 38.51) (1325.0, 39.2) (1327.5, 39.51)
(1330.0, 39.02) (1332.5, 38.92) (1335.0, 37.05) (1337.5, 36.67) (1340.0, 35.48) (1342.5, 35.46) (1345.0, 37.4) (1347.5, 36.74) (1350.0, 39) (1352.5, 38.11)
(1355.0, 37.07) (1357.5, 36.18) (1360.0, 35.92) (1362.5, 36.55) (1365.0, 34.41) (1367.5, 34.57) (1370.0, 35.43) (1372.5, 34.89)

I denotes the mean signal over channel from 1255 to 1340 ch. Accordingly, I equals 34.4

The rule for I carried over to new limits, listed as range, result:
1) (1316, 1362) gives 37.5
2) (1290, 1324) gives 36.7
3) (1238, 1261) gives 27.1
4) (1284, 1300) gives 30.4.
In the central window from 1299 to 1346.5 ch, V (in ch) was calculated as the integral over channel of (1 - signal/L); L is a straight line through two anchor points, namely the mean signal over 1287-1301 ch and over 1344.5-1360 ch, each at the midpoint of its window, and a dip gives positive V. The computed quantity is -3.7 ch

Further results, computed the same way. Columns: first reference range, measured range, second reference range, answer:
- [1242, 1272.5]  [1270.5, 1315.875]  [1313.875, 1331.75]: 5.07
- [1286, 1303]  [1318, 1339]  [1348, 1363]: -1.84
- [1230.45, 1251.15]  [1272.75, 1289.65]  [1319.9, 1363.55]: 2.52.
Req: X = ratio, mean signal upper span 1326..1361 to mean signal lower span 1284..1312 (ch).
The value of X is 1.1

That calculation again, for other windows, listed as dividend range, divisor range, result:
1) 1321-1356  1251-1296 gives 1.22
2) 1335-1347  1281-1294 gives 1.43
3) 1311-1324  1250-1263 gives 1.12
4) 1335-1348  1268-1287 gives 1.36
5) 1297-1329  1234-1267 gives 1.34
